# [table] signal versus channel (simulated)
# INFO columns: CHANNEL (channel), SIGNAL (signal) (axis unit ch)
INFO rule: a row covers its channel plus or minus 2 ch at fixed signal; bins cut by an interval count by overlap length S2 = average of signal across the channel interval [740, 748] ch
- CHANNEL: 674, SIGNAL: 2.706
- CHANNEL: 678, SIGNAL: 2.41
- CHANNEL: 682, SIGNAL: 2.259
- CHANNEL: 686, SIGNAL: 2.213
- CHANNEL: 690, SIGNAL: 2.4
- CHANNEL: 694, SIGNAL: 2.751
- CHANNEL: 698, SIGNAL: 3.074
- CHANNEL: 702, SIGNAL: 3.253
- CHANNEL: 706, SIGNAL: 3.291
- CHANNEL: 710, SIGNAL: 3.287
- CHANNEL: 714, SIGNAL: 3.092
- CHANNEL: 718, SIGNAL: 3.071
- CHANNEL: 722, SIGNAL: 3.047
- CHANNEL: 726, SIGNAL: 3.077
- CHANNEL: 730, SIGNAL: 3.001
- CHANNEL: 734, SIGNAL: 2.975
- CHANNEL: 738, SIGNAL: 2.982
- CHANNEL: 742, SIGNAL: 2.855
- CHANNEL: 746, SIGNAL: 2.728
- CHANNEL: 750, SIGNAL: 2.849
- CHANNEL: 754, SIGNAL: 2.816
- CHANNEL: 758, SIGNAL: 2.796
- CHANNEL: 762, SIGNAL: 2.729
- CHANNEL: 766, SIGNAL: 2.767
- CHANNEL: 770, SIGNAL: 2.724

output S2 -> 2.79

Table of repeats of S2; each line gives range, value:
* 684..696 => 2.45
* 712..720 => 3.08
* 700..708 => 3.27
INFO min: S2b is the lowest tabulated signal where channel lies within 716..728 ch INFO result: 3.047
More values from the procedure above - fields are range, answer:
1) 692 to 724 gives 2.751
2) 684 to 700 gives 2.213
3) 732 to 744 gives 2.855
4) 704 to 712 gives 3.287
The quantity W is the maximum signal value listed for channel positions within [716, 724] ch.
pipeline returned 3.071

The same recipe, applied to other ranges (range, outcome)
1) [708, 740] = 3.287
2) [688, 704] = 3.253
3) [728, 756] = 3.001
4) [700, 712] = 3.291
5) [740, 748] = 2.855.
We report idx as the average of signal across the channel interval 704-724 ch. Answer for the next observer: 3.16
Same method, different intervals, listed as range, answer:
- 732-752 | 2.88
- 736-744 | 2.92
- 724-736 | 3.02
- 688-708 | 2.95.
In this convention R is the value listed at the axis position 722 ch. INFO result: 3.047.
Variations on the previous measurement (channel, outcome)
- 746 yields 2.728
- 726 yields 3.077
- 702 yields 3.253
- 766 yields 2.767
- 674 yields 2.706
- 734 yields 2.975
